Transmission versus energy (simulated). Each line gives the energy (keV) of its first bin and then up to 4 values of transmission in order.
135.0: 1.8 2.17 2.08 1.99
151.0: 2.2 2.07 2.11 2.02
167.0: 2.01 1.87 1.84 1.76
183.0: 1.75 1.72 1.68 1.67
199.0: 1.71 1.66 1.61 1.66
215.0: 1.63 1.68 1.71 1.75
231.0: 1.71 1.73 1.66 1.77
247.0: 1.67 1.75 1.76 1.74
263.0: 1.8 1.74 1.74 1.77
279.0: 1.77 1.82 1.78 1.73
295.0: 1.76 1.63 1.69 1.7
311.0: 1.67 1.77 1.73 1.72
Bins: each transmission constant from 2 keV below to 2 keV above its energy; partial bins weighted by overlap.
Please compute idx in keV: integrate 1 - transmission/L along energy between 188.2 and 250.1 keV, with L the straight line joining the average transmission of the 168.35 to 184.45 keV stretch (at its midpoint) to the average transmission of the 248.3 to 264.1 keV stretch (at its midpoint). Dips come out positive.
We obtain 3.3 keV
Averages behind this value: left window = 1.82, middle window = 1.69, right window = 1.76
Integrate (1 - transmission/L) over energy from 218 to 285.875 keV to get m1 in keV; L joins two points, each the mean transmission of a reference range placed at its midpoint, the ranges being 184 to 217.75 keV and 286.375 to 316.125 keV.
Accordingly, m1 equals -2.0 keV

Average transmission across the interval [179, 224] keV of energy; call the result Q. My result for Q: 1.68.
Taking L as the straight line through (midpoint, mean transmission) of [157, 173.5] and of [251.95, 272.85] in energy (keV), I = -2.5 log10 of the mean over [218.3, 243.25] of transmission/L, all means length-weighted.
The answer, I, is 0.07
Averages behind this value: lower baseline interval 2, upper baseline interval 1.76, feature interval 1.71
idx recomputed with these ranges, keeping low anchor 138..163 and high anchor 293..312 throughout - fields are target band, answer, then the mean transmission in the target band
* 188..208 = 3.01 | 1.67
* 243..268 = 0.96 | 1.75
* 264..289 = -0.16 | 1.77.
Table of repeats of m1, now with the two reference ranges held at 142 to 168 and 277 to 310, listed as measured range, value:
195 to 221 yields 3.8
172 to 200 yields 3.6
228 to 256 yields 2.1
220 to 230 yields 0.9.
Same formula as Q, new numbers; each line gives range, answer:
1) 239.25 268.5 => 1.74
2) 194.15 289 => 1.72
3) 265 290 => 1.77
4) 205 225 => 1.66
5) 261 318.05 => 1.74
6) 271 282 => 1.77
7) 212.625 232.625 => 1.7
